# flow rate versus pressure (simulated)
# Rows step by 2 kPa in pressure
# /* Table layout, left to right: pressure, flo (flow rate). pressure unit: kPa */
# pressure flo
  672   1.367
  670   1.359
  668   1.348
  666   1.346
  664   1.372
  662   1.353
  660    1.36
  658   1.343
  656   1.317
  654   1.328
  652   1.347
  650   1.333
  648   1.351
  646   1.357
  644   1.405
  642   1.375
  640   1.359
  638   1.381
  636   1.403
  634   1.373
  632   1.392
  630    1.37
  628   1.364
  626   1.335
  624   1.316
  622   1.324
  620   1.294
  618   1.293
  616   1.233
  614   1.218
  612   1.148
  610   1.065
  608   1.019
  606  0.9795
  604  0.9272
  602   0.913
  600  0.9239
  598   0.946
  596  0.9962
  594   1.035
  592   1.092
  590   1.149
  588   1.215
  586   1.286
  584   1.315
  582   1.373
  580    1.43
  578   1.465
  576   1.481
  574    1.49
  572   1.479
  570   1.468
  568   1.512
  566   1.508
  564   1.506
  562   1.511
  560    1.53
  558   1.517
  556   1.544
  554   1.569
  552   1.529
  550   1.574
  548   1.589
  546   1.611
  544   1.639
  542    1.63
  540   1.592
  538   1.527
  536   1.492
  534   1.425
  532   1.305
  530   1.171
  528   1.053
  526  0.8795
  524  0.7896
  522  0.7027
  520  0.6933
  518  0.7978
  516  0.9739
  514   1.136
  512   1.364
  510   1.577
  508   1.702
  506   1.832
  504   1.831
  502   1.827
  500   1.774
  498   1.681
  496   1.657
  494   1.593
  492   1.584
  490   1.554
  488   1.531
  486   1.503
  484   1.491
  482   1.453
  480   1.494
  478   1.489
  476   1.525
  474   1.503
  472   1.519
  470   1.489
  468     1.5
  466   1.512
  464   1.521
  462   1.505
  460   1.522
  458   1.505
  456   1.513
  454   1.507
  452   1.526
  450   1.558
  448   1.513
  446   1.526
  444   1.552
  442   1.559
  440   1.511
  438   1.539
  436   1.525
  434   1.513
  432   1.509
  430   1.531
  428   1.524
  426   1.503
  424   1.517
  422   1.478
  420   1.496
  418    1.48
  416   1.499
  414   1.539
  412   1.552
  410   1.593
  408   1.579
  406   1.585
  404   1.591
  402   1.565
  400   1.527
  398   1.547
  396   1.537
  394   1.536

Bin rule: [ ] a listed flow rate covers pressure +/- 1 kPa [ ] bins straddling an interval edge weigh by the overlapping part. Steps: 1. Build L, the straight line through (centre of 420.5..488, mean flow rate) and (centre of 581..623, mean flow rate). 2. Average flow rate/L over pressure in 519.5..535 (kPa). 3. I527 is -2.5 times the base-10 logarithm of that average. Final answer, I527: 0.29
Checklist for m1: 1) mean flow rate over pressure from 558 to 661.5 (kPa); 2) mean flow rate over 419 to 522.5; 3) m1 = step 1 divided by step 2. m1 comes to 0.9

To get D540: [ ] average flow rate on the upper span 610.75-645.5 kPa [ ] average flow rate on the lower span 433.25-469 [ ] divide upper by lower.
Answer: 0.9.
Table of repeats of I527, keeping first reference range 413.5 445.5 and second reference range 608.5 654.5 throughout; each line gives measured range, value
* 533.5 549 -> -0.12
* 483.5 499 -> -0.09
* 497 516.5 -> -0.10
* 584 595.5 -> 0.17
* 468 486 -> -0.02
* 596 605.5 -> 0.39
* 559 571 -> -0.09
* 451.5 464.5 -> -0.02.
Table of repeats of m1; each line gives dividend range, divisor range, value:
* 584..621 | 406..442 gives 0.72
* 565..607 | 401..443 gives 0.81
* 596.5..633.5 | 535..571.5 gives 0.76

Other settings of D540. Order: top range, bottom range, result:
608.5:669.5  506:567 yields 0.98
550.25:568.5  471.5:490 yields 1.02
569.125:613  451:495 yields 0.79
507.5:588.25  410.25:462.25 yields 0.90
